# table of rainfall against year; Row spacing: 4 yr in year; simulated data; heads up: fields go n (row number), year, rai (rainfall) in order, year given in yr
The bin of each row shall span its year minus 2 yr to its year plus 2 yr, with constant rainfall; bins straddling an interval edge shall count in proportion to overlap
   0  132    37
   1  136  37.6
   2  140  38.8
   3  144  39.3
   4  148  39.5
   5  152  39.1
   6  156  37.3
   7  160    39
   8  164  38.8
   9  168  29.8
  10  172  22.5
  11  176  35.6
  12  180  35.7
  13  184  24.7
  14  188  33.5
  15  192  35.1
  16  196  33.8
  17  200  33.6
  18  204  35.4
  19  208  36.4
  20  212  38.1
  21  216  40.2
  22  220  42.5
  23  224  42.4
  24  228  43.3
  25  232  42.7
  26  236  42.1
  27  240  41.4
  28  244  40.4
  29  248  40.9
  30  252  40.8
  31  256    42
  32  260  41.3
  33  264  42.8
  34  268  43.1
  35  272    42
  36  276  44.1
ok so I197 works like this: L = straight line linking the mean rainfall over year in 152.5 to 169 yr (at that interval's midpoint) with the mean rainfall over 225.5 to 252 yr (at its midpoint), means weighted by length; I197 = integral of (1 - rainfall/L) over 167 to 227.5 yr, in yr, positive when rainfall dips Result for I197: 6.69 yr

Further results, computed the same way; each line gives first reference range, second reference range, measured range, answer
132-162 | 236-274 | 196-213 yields 2.0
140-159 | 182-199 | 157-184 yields 1.7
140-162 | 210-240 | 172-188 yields 3.6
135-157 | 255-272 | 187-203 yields 2.4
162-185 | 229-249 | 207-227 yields -1.1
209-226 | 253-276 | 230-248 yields -0.1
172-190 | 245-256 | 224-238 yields -1.6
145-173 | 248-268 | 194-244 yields 0.1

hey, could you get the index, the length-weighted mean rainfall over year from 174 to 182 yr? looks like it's 35.7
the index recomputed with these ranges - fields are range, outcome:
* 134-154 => 38.9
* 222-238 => 42.6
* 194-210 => 34.8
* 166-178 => 29.3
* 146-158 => 38.6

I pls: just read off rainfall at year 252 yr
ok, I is 40.8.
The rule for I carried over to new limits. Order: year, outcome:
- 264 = 42.8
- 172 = 22.5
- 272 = 42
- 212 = 38.1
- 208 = 36.4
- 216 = 40.2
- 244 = 40.4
